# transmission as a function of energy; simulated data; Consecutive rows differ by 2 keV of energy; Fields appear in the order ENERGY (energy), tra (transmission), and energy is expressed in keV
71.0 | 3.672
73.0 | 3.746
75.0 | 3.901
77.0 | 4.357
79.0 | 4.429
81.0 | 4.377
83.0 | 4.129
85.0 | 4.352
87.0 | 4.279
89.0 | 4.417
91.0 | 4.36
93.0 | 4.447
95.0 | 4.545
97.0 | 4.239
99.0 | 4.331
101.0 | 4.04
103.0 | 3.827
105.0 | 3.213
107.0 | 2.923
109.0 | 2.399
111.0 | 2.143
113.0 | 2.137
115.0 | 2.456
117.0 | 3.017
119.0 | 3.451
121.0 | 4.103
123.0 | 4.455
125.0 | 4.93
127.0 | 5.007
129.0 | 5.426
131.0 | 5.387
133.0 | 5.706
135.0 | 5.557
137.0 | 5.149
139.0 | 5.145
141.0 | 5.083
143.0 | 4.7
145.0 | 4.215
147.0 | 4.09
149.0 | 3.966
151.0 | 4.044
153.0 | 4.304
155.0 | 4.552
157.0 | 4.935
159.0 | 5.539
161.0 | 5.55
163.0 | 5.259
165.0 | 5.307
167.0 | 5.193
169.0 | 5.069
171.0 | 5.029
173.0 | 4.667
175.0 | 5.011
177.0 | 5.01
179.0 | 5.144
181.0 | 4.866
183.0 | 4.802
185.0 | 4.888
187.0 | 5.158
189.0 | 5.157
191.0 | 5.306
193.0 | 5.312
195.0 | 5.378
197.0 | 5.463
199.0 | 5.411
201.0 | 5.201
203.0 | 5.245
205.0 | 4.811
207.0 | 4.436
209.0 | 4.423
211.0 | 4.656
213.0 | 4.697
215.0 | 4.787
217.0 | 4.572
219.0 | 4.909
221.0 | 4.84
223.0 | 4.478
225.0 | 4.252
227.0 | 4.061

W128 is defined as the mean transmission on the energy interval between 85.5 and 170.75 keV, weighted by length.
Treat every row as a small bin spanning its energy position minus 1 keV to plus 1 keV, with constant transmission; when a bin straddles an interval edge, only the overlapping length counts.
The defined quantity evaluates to 4.36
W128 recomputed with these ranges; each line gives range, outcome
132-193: 4.95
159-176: 5.16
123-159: 4.84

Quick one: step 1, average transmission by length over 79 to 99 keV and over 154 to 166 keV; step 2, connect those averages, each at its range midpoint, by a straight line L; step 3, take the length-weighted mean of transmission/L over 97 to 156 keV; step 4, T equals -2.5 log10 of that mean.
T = 0.17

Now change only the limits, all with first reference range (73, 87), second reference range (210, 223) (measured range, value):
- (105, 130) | 0.233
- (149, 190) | -0.091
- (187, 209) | -0.107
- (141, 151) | 0.039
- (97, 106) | 0.107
